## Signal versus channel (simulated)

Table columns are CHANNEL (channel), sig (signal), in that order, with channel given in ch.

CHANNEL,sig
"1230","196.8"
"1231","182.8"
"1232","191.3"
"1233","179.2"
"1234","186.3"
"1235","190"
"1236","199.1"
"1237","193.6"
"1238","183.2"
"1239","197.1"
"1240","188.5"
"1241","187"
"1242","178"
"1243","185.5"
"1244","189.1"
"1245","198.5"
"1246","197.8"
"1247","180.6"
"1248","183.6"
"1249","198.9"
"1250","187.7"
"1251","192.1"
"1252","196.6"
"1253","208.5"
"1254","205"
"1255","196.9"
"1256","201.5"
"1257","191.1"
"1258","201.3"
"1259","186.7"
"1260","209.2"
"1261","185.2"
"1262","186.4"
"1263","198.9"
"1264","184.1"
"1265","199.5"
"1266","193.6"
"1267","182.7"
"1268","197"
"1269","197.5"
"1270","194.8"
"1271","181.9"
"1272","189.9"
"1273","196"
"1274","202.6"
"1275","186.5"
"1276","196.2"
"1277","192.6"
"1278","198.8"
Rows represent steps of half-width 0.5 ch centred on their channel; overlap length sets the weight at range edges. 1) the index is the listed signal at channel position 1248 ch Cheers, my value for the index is 183.6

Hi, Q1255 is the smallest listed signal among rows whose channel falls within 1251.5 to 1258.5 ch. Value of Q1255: 191.1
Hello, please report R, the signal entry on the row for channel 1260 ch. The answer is 209.2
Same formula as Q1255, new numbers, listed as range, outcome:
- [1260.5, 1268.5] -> 182.7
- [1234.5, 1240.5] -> 183.2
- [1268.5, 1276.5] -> 181.9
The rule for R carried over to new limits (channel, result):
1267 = 182.7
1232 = 191.3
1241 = 187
